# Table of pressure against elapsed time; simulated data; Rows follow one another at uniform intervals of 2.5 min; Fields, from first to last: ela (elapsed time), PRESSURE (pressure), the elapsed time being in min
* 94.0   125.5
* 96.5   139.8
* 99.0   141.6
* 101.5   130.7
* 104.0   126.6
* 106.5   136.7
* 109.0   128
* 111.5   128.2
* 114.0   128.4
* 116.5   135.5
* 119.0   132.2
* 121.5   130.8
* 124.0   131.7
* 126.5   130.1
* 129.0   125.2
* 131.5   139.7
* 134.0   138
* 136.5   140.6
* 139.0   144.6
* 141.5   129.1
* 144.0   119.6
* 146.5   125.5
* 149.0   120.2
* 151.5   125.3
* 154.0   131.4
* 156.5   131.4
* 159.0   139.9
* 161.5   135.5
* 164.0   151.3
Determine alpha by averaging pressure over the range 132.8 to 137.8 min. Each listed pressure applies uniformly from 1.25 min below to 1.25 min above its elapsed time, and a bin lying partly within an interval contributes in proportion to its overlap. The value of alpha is 139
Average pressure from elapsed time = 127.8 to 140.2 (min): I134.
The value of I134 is 138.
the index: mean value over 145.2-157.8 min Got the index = 127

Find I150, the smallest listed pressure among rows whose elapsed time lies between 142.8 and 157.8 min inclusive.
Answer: 119.6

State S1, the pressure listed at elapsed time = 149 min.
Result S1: 120.2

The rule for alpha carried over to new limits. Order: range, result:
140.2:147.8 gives 125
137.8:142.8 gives 137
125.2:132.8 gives 132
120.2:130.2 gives 129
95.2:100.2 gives 141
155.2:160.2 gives 136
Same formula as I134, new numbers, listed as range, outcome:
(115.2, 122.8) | 133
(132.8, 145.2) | 134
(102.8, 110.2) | 130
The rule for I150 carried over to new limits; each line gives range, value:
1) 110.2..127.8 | 128.2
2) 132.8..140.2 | 138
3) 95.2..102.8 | 130.7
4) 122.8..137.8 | 125.2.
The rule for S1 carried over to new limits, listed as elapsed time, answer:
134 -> 138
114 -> 128.4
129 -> 125.2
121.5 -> 130.8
